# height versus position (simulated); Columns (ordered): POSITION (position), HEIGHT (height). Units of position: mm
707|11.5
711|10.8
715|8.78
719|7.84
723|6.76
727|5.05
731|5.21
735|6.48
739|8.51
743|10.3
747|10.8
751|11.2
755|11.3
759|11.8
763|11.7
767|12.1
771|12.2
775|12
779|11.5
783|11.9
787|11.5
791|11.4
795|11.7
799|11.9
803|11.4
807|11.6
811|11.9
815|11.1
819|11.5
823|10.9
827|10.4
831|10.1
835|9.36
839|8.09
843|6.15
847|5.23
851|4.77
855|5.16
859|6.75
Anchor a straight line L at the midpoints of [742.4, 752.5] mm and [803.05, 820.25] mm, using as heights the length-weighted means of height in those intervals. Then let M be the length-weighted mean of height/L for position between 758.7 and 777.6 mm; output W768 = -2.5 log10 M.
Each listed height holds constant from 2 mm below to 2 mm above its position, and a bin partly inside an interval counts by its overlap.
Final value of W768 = -0.087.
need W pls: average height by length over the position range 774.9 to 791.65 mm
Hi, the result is 11.6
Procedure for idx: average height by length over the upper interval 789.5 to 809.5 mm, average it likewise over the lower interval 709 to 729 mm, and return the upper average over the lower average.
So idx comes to 1.5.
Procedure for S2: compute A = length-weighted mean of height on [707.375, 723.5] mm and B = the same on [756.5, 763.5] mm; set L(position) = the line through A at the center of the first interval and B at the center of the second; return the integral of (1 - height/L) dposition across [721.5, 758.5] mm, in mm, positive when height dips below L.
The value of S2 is 7.2 mm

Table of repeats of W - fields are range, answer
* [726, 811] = 10.6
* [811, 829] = 11.1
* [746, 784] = 11.7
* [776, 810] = 11.6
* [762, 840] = 11.2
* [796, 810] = 11.7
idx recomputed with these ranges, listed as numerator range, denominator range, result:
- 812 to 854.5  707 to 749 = 1.06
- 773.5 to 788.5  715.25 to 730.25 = 1.75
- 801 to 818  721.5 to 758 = 1.35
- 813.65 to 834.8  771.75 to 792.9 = 0.91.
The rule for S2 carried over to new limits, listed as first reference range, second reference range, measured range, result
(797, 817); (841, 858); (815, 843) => -4.88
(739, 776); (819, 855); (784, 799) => -2.49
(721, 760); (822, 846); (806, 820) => -4.18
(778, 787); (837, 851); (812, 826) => -4.51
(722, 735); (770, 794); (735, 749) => -4.10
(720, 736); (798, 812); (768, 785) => -4.24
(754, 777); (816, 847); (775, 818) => -3.93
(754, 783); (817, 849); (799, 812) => -1.88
